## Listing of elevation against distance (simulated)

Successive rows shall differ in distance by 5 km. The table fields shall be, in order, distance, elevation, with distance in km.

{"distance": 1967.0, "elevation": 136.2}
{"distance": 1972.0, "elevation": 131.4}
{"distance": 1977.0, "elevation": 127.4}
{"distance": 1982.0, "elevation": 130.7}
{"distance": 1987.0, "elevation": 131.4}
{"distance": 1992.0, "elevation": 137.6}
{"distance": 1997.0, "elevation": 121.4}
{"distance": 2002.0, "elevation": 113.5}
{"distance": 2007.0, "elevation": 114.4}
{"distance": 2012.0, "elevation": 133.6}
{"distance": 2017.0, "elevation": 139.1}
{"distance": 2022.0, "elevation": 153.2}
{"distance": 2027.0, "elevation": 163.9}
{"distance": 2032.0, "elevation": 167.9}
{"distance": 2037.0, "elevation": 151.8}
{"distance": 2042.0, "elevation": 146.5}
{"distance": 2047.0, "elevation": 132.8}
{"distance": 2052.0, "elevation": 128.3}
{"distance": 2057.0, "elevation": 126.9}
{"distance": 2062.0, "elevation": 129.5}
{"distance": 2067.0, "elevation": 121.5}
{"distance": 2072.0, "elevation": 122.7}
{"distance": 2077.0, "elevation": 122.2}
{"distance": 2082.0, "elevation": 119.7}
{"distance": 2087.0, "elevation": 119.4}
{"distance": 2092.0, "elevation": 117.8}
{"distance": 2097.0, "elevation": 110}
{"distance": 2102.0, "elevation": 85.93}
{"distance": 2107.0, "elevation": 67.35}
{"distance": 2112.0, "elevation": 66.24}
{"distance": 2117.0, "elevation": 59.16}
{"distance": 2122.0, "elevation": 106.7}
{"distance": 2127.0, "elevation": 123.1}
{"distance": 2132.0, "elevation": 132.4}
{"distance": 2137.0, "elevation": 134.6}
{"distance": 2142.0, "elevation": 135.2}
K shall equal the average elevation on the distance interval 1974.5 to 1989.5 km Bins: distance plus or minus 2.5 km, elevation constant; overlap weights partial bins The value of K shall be 130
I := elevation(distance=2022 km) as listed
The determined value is 153.2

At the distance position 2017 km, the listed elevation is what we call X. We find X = 139.1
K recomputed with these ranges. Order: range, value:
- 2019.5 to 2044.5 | 157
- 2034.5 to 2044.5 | 149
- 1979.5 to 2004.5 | 127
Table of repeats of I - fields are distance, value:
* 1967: 136.2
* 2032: 167.9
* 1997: 121.4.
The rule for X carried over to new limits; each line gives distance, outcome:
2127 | 123.1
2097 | 110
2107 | 67.35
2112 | 66.24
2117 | 59.16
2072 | 122.7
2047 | 132.8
